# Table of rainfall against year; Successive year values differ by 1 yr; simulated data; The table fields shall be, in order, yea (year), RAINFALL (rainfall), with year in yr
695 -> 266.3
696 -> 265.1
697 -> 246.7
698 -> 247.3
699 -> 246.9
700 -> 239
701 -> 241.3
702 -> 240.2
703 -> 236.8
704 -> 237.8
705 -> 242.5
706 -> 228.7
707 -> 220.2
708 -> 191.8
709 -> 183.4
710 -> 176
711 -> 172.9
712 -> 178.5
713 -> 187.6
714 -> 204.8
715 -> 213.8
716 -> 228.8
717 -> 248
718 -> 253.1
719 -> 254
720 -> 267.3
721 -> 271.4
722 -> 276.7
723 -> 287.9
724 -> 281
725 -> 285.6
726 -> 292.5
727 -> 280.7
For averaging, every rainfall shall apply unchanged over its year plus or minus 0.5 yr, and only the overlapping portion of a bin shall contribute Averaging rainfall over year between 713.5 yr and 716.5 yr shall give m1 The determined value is 216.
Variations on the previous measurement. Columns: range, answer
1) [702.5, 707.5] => 233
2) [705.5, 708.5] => 214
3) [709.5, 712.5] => 176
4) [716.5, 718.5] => 251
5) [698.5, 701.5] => 242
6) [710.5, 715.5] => 192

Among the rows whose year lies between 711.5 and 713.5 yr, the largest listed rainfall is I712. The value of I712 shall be 187.6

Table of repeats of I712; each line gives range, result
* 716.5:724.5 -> 287.9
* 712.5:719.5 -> 254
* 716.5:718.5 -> 253.1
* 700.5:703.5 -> 241.3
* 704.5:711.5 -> 242.5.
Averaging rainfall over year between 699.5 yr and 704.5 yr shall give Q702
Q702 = 239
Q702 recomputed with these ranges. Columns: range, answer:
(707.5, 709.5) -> 188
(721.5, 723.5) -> 282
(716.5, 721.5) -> 259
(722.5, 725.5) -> 285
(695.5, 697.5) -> 256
